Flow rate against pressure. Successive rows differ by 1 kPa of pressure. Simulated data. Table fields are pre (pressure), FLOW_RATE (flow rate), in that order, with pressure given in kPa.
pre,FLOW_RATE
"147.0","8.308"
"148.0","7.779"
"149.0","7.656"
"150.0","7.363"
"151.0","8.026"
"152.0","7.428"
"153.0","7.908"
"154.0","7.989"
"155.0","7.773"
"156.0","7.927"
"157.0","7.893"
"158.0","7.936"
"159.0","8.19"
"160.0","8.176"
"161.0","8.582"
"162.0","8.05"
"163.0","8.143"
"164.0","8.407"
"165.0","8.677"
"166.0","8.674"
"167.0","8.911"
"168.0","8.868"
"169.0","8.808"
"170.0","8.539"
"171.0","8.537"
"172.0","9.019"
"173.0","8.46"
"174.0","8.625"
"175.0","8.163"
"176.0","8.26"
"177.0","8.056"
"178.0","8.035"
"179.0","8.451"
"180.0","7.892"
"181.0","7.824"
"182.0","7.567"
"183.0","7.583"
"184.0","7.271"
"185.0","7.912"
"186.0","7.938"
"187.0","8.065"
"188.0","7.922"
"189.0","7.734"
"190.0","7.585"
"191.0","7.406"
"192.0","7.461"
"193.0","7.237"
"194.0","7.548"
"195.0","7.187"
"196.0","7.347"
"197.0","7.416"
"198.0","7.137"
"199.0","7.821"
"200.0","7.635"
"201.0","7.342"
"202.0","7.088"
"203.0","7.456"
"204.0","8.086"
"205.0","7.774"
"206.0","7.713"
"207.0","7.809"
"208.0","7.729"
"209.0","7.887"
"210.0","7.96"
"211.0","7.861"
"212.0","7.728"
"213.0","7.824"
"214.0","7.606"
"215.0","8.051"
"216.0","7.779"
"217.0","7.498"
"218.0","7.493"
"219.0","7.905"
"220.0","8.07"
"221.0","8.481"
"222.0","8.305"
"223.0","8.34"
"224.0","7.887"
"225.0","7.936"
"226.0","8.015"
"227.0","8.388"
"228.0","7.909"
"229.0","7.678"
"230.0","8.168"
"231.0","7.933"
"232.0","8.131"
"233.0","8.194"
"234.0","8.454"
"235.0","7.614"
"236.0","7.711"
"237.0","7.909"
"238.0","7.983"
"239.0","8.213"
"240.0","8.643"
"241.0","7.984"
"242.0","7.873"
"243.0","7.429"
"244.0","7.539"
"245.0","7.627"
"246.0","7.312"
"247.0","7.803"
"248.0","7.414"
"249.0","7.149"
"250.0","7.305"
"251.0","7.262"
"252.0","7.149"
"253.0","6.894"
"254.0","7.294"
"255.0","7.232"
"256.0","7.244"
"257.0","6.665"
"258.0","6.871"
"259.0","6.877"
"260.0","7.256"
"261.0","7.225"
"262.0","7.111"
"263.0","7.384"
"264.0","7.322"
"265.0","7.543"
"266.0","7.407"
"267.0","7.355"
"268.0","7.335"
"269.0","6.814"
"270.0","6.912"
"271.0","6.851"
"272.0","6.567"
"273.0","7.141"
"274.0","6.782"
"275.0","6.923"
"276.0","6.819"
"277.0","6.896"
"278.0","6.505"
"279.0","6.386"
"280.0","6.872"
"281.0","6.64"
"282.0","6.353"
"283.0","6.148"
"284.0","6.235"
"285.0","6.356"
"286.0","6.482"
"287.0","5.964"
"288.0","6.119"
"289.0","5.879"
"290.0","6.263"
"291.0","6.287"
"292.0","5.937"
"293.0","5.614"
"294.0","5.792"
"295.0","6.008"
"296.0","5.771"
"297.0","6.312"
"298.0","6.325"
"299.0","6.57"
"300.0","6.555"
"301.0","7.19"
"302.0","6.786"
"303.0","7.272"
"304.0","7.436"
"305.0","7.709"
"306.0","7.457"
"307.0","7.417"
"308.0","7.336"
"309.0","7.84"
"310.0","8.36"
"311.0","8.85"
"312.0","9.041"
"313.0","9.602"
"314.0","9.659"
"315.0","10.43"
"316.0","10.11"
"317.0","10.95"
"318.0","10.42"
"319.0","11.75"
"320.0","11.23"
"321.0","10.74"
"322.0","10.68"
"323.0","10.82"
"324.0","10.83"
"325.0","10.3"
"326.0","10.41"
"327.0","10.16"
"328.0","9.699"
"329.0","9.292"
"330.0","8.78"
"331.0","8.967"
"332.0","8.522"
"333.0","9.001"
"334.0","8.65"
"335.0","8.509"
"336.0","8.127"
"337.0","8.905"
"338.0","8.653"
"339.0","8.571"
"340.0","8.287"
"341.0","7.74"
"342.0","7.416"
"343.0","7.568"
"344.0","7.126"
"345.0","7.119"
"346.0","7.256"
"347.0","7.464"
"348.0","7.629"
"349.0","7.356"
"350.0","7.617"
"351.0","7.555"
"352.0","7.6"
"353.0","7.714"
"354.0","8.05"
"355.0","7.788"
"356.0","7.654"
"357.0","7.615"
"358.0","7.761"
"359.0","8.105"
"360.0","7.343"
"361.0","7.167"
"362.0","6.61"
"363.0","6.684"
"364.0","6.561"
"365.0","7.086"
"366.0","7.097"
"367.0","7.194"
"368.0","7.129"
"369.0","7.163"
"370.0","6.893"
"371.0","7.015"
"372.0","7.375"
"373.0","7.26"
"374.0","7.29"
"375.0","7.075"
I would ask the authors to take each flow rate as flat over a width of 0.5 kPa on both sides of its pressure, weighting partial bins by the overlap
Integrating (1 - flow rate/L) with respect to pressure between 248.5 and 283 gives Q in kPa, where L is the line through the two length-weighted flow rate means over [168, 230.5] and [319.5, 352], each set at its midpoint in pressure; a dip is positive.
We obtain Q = 5.4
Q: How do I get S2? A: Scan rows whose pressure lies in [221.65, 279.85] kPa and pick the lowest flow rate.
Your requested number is 6.386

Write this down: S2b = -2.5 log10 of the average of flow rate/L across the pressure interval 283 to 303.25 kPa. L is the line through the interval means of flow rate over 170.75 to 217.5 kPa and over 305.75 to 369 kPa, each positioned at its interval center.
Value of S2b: 0.30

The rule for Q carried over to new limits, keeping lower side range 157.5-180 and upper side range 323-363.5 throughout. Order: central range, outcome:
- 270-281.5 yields 2.1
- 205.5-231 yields 1.4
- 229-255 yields 2.0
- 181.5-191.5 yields 0.8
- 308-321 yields -2.4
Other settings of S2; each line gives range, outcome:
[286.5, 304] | 5.614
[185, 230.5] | 7.088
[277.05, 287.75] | 5.964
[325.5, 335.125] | 8.509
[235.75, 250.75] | 7.149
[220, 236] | 7.614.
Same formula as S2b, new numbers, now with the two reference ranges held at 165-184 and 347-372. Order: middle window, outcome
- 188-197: 0.107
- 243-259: 0.098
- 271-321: 0.039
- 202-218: 0.053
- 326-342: -0.175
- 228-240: -0.001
